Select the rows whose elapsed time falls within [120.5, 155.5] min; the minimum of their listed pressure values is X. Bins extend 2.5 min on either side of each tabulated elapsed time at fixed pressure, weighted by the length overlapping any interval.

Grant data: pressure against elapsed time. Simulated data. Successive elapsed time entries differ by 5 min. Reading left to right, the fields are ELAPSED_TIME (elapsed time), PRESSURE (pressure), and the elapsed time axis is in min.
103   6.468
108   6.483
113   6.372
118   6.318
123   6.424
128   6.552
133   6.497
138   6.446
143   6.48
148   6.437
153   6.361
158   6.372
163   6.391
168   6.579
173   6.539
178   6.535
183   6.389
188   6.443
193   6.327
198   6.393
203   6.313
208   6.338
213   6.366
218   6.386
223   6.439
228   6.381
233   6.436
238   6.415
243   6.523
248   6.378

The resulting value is 6.361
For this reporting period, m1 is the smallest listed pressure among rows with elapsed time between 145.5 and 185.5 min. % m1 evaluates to 6.361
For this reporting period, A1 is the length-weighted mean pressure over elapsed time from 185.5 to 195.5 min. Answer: 6.38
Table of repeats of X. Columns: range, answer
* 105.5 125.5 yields 6.318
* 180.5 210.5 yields 6.313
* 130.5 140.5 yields 6.446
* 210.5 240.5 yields 6.366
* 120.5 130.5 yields 6.424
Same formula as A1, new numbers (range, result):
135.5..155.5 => 6.43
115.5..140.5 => 6.45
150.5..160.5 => 6.37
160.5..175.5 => 6.5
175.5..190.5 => 6.46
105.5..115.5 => 6.43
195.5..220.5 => 6.36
